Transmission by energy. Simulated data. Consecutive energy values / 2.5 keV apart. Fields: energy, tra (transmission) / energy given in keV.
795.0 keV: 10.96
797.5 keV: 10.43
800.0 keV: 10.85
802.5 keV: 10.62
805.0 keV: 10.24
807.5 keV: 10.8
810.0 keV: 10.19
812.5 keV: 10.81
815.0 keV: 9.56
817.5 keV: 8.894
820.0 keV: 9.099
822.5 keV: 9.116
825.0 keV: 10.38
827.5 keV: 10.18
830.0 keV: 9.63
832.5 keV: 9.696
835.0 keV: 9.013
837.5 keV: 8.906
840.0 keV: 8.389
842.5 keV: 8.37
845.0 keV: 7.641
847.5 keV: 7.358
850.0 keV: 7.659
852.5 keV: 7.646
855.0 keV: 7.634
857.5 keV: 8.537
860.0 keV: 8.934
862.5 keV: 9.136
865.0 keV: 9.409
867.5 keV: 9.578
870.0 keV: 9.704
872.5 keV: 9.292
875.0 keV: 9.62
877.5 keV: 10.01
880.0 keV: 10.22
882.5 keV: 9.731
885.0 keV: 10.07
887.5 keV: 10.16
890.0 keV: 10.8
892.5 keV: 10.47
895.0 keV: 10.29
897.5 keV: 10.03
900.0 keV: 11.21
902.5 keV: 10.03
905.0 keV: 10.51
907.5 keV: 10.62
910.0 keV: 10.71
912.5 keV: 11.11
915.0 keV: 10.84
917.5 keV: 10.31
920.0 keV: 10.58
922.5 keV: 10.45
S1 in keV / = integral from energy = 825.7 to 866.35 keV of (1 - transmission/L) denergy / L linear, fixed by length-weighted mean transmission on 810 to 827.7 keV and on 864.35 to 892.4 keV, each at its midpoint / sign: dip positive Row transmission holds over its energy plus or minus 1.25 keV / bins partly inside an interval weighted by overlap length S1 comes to 4.76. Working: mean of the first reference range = 9.73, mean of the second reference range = 9.91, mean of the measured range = 8.66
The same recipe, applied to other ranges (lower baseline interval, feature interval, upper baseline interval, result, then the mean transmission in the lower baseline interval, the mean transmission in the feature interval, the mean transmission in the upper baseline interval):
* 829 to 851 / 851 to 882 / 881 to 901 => 1.1 keV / 8.52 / 9.15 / 10.3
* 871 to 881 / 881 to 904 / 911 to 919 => -0.3 keV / 9.77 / 10.3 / 10.7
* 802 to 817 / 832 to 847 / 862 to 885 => 2.2 keV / 10.3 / 8.55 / 9.67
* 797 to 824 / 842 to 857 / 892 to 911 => 3.7 keV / 10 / 7.73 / 10.5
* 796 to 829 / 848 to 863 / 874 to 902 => 3.0 keV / 10.1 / 8.17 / 10.2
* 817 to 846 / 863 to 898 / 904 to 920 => 0.5 keV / 9.13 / 9.94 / 10.7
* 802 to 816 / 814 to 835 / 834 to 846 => -0.3 keV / 10.4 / 9.54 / 8.47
